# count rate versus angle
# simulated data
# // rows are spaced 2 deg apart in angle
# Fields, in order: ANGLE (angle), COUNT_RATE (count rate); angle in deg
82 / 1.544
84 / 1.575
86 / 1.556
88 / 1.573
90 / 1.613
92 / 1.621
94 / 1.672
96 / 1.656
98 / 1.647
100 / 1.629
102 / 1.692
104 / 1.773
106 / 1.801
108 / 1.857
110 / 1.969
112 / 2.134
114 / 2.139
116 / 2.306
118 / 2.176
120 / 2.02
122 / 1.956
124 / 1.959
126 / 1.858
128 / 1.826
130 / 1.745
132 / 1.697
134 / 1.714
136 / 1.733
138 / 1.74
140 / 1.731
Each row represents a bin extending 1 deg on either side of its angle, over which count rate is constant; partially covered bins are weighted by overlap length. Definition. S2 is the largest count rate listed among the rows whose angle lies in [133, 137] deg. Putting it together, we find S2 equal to 1.733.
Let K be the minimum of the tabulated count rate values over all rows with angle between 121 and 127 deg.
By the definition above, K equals 1.858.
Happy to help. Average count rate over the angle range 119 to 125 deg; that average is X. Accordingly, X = 1.98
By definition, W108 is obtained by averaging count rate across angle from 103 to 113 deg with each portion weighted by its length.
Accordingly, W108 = 1.91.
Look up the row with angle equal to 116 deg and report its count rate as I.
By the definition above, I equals 2.306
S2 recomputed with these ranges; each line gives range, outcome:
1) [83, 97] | 1.672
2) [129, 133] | 1.745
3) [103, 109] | 1.857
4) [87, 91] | 1.613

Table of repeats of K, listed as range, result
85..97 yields 1.556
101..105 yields 1.692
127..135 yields 1.697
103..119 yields 1.773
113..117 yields 2.139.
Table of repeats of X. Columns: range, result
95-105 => 1.68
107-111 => 1.91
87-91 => 1.59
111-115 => 2.14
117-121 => 2.1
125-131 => 1.81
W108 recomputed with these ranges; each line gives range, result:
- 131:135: 1.71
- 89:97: 1.64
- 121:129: 1.9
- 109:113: 2.05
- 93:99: 1.66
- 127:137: 1.74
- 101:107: 1.76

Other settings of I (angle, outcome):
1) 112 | 2.134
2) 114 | 2.139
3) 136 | 1.733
